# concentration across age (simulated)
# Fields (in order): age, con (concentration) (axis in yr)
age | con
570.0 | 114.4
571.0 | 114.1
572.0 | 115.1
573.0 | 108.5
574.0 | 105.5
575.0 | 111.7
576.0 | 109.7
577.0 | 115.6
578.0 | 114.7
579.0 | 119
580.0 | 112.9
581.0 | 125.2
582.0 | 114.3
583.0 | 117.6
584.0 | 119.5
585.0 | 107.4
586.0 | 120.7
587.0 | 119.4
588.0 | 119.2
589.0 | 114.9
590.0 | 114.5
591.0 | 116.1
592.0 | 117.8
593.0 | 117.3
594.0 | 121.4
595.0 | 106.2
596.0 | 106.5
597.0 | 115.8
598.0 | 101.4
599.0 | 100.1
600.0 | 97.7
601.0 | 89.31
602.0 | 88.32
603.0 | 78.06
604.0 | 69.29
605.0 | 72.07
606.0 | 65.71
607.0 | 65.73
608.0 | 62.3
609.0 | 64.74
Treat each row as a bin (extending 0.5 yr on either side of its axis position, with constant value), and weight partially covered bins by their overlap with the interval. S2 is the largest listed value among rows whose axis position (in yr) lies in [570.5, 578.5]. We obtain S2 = 115.6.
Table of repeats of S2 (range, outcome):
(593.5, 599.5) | 121.4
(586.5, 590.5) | 119.4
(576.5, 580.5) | 119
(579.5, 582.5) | 125.2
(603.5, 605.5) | 72.07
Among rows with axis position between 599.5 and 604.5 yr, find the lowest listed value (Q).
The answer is 69.29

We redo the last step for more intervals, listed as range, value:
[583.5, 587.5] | 107.4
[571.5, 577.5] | 105.5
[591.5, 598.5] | 101.4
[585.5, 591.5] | 114.5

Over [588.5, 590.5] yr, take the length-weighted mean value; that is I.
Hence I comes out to 115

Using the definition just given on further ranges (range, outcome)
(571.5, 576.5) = 110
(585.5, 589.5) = 119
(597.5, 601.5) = 97.1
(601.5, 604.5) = 78.6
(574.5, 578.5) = 113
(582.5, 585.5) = 115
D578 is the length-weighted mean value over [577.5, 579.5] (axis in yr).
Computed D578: 117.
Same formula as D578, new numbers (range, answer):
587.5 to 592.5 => 116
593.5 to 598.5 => 110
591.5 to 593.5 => 118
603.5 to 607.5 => 68.2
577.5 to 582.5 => 117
